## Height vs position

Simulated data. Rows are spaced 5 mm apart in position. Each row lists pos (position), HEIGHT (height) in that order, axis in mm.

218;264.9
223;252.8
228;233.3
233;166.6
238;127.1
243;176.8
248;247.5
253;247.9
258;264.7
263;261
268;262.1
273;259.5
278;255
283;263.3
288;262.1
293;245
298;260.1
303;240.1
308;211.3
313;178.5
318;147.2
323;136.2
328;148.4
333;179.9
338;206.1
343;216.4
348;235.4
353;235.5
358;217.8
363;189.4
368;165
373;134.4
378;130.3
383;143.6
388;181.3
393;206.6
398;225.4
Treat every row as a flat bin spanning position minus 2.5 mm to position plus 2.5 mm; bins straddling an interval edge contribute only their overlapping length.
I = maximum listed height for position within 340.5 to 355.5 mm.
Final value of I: 235.5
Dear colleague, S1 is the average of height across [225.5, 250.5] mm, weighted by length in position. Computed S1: 190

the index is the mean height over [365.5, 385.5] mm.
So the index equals 143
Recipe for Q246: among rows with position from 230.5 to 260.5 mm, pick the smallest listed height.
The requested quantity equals 127.1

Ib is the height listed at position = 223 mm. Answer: 252.8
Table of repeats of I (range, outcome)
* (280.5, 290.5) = 263.3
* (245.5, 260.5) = 264.7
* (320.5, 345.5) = 216.4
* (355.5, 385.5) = 217.8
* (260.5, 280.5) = 262.1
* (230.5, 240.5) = 166.6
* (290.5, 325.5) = 260.1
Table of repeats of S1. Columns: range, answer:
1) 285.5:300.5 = 256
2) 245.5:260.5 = 253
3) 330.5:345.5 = 201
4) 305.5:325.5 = 168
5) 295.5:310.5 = 237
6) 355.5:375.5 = 177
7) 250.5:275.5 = 259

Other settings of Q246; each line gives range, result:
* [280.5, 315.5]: 178.5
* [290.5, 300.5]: 245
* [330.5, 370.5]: 165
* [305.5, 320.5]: 147.2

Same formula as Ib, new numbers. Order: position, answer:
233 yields 166.6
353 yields 235.5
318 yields 147.2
